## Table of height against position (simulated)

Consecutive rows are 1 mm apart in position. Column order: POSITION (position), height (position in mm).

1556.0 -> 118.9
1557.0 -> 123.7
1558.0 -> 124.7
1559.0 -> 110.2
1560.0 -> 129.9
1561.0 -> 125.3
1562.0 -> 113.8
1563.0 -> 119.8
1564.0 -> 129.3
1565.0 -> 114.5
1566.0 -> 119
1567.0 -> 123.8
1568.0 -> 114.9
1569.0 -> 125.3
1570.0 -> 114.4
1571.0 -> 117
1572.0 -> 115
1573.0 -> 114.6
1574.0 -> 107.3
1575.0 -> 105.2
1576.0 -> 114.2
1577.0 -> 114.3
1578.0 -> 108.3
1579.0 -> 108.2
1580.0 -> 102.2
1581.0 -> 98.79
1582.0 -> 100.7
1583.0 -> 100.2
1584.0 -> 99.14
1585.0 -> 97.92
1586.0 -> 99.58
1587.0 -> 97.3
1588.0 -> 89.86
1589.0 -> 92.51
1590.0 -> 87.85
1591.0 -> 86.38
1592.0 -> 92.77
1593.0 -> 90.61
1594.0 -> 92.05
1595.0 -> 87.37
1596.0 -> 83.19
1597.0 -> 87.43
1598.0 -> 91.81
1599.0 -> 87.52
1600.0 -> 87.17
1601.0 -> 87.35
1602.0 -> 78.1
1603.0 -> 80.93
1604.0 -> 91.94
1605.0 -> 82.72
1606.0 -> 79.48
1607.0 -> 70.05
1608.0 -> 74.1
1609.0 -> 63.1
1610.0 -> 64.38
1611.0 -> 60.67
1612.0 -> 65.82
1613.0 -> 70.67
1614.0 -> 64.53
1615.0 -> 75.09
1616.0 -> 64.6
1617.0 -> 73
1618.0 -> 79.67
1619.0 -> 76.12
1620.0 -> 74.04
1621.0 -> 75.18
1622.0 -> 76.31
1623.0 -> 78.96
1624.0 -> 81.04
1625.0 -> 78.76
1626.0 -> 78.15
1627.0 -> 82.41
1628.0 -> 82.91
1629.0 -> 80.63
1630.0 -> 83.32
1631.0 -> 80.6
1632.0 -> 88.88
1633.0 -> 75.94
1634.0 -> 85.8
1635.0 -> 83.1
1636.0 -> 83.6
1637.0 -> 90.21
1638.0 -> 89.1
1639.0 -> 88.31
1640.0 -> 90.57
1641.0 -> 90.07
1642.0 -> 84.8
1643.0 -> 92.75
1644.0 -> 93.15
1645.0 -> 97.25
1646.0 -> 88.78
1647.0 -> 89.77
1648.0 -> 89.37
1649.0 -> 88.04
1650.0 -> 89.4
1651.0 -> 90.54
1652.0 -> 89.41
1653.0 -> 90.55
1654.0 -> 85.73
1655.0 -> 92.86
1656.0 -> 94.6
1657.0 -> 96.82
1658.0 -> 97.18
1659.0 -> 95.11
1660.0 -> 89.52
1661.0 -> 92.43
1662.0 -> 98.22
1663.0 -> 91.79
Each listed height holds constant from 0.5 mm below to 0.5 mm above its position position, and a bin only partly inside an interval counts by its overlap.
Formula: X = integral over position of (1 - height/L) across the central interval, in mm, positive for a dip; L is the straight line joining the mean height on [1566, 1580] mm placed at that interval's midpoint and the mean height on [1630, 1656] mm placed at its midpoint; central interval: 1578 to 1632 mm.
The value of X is 9.9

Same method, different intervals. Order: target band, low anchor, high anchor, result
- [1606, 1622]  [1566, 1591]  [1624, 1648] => 3.94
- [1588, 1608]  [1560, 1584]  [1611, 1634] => 1.79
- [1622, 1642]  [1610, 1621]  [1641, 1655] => -0.82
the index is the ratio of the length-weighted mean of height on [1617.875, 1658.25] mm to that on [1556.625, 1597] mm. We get 0.80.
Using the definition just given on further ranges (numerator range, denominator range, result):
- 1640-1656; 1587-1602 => 1.02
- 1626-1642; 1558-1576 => 0.72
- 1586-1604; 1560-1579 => 0.76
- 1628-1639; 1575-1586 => 0.81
